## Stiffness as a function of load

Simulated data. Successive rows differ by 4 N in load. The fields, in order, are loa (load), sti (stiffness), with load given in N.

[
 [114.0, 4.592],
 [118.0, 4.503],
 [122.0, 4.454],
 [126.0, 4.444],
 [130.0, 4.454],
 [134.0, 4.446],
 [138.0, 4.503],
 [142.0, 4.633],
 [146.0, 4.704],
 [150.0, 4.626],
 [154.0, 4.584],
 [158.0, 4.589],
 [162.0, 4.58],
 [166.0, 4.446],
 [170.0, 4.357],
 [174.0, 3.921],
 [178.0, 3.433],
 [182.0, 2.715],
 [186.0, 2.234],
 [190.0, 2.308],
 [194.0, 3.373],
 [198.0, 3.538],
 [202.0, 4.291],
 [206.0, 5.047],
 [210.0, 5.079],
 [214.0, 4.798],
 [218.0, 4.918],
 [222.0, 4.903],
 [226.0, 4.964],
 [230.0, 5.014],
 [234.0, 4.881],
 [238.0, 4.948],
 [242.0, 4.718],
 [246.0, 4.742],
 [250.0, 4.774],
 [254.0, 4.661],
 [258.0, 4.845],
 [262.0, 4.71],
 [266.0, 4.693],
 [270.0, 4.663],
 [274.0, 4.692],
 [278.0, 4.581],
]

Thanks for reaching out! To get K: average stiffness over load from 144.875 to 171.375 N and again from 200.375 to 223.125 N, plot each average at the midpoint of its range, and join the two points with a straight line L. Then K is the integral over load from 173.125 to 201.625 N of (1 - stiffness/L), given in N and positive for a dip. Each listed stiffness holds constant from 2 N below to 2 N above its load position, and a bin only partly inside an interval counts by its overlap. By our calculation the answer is 9.7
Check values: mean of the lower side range 4.55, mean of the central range 3.11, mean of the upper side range 4.85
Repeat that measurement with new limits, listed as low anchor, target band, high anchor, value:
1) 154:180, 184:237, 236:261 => 3.2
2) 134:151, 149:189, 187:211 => 3.5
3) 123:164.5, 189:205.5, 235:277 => 3.7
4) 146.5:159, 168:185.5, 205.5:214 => 4.7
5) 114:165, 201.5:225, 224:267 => -0.7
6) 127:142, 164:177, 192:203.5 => -0.4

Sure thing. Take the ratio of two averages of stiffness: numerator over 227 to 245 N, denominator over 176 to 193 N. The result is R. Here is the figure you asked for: 1.80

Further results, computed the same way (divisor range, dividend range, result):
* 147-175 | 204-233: 1.11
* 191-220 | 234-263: 1.10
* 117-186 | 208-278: 1.13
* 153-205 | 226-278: 1.28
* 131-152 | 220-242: 1.08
